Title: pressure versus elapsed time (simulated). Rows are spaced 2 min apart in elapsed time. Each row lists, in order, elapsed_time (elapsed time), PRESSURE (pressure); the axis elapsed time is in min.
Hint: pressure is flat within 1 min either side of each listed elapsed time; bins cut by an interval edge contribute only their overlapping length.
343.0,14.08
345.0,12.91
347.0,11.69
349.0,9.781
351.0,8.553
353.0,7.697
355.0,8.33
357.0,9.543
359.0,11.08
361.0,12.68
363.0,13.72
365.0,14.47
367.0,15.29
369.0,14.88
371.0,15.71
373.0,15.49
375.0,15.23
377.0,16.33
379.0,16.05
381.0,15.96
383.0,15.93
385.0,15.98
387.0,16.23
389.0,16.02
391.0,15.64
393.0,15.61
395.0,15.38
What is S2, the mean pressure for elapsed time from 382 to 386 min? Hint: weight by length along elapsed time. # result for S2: 16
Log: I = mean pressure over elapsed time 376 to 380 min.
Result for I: 16.2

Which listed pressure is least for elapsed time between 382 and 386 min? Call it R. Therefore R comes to 15.93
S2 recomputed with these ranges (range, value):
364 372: 15.1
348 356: 8.59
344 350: 11.5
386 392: 16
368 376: 15.3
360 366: 13.6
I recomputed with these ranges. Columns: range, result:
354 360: 9.65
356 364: 11.8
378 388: 16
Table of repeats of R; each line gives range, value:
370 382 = 15.23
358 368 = 11.08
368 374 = 14.88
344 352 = 8.553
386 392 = 15.64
